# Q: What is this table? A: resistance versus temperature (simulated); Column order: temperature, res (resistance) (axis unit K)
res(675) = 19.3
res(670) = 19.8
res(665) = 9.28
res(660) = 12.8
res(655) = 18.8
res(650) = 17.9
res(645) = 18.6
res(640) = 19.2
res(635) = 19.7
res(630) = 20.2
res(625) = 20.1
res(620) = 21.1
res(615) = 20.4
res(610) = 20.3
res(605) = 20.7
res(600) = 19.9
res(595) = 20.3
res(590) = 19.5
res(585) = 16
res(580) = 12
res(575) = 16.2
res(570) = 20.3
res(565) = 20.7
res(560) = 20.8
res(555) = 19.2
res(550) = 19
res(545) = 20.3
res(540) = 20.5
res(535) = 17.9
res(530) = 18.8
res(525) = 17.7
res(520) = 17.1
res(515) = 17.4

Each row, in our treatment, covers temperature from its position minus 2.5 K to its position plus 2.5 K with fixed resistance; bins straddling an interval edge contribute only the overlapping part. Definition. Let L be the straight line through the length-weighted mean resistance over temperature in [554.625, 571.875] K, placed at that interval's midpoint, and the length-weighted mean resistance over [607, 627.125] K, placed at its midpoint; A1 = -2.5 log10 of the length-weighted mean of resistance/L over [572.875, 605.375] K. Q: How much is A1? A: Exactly 0.16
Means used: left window 20.4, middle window 17.6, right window 20.5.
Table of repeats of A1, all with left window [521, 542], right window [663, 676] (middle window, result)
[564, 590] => 0.04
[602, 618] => -0.19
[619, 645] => -0.19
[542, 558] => -0.08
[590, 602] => -0.15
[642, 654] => -0.12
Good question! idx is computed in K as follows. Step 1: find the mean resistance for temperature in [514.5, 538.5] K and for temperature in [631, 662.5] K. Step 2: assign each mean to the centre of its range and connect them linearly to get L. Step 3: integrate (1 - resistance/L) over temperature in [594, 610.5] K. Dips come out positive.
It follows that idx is -2.17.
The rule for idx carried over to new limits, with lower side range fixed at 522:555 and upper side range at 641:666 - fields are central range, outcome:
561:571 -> -1.2 K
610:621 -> -2.3 K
